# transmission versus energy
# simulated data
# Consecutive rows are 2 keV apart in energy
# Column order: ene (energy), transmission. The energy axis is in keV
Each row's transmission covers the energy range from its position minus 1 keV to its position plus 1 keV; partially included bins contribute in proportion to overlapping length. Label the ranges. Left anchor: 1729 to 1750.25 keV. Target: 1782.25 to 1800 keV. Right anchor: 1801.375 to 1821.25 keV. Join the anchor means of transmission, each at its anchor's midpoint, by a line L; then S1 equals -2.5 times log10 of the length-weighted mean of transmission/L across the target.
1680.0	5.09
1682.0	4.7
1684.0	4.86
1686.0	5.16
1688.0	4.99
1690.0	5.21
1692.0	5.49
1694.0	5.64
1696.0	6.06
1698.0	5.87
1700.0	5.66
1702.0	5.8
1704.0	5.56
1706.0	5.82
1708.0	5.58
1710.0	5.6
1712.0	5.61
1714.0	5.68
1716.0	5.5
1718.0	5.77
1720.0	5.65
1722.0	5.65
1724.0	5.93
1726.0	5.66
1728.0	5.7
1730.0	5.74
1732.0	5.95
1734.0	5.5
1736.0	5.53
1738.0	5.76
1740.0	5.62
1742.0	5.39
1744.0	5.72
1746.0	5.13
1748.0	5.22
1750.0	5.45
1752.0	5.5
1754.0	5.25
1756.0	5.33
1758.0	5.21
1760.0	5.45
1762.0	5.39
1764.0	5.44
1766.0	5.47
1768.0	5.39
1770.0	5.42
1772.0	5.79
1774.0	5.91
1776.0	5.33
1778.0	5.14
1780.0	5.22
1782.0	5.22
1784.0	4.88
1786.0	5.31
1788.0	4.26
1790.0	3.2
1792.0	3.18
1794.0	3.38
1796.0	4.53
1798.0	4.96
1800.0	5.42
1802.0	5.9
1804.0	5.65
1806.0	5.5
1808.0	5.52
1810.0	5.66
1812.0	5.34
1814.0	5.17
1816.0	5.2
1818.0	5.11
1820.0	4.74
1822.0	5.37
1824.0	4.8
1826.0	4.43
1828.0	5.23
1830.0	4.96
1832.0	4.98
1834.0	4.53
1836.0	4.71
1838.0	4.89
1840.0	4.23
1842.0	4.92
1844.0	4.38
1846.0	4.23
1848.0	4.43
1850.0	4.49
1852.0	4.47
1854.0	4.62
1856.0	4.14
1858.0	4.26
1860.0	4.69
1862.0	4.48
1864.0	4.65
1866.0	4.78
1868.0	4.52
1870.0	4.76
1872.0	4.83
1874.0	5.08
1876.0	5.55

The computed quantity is 0.25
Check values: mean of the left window 5.55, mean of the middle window 4.32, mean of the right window 5.37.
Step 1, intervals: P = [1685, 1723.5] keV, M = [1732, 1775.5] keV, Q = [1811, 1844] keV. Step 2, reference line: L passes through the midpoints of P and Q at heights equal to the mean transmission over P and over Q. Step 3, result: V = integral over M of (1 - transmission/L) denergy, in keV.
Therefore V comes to -1.3 keV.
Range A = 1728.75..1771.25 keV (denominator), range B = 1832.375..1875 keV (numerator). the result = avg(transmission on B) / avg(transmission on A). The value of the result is 0.84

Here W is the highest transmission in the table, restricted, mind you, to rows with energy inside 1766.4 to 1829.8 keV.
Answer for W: 5.91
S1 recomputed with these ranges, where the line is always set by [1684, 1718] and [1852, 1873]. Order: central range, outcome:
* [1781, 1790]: 0.07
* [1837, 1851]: 0.04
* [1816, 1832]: -0.04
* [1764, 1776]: -0.09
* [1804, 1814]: -0.12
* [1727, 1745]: -0.06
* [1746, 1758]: -0.01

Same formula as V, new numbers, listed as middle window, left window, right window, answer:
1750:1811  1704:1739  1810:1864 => 0.79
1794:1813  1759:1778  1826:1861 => -0.80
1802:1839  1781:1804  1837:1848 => -4.52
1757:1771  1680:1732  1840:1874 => -0.62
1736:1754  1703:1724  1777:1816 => -0.29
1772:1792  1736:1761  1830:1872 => 1.00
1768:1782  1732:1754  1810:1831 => -0.34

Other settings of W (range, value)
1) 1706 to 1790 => 5.95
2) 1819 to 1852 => 5.37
